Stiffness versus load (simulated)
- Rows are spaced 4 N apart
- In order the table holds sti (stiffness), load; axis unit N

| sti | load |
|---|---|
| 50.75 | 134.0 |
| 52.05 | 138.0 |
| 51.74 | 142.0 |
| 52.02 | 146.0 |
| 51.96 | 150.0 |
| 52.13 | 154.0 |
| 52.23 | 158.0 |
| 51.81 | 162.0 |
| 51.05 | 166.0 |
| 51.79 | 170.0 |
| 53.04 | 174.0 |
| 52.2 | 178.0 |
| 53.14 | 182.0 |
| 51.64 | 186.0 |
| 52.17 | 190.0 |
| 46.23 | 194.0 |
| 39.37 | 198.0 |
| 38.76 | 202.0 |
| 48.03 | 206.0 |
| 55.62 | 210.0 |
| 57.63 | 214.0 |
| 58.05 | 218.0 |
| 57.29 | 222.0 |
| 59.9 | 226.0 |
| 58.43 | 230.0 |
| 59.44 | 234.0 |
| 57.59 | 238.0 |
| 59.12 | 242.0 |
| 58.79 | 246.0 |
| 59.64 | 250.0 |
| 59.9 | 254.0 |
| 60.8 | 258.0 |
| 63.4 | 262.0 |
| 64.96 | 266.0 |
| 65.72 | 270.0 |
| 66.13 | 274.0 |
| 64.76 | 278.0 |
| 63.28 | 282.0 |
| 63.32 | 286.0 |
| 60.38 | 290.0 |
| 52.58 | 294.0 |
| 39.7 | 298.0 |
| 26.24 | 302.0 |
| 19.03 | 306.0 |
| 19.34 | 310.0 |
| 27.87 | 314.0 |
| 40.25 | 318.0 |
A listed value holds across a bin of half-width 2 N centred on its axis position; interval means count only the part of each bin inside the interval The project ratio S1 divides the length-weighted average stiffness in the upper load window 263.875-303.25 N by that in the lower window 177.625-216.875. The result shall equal 1.2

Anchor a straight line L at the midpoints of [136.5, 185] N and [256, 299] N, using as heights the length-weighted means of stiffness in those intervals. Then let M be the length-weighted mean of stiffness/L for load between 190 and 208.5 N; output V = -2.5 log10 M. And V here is 0.23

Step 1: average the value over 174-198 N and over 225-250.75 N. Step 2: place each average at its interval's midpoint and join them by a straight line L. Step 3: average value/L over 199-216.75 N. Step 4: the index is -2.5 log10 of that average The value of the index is 0.09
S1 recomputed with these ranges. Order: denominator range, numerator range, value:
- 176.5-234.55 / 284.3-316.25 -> 0.73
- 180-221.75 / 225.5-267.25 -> 1.19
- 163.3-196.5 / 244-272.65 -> 1.21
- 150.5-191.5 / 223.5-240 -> 1.13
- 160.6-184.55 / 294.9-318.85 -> 0.56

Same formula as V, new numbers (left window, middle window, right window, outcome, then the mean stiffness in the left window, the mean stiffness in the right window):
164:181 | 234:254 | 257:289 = 0.03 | 52.1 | 64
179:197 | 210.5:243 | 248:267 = -0.03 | 50.2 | 61.6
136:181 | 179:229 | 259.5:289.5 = 0.10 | 52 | 64.2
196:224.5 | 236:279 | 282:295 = -0.10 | 50.8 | 59.9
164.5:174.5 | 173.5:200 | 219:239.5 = 0.09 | 51.8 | 58.5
